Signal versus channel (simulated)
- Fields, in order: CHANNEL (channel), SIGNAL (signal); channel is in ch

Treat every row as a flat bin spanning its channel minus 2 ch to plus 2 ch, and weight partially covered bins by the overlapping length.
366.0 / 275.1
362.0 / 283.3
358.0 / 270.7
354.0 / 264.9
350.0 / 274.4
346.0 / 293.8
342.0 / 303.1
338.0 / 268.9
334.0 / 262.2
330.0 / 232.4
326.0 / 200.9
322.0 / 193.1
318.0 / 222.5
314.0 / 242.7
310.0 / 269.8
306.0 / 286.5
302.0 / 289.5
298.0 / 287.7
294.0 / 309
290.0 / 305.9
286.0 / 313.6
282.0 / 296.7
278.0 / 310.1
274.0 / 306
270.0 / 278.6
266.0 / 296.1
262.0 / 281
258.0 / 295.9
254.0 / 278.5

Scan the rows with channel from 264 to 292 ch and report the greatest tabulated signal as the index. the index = 313.6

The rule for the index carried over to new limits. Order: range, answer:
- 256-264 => 295.9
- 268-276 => 306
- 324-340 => 268.9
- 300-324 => 289.5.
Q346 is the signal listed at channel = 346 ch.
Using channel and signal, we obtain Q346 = 293.8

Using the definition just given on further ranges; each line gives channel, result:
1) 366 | 275.1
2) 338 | 268.9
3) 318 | 222.5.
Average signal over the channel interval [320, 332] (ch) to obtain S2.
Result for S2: 209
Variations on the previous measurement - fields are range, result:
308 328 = 226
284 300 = 304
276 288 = 307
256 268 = 291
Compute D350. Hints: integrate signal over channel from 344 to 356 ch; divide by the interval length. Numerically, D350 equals 278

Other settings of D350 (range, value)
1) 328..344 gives 267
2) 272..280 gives 308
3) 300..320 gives 262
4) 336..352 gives 285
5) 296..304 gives 289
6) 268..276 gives 292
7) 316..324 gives 208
